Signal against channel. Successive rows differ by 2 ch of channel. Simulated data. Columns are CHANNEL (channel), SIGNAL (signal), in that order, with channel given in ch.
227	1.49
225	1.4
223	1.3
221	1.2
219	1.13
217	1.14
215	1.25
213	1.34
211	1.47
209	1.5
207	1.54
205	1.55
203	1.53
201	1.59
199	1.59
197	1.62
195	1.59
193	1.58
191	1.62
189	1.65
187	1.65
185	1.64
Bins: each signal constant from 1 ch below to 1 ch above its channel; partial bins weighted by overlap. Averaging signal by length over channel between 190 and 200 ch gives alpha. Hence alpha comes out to 1.6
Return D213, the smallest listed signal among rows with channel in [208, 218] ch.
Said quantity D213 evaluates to 1.14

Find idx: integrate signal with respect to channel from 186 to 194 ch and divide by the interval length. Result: 1.62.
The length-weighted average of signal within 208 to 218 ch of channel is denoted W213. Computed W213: 1.34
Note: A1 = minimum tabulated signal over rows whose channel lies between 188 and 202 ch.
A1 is 1.58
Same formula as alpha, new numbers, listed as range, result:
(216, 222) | 1.16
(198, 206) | 1.56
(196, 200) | 1.6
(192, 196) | 1.58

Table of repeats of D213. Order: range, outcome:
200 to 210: 1.5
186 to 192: 1.62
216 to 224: 1.13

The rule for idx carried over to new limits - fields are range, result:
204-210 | 1.53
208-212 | 1.48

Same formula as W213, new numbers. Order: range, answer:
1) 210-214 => 1.41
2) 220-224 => 1.25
